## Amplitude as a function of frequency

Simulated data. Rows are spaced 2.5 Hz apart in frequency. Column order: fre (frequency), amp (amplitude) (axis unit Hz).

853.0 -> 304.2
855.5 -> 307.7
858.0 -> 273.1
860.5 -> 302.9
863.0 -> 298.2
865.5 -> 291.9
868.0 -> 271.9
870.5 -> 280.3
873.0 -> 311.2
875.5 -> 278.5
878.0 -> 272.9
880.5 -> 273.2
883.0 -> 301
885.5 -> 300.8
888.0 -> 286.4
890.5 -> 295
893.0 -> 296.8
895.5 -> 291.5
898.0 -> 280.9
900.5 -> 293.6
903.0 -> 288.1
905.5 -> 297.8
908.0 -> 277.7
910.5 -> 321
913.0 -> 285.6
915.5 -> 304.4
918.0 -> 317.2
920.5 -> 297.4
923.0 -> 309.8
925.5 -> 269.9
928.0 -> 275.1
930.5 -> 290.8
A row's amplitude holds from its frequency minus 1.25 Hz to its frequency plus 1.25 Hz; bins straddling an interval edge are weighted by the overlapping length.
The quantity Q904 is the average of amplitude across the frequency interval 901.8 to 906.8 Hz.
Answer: 293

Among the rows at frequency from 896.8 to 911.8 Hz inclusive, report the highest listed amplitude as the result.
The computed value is 321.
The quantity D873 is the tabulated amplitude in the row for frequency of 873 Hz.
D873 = 311.2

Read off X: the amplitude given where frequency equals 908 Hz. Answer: 277.7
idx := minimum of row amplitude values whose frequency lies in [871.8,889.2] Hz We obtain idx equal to 272.9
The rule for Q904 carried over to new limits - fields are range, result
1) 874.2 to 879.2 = 276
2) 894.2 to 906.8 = 290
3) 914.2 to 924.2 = 307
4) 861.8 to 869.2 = 287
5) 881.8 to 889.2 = 296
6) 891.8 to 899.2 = 290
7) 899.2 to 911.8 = 296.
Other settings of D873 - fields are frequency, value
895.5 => 291.5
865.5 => 291.9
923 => 309.8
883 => 301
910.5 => 321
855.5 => 307.7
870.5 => 280.3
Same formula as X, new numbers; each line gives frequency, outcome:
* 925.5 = 269.9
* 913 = 285.6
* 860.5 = 302.9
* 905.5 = 297.8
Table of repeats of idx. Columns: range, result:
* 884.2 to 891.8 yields 286.4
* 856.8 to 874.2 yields 271.9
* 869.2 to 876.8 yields 278.5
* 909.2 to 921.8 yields 285.6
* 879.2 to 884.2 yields 273.2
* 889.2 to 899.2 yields 280.9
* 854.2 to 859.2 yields 273.1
